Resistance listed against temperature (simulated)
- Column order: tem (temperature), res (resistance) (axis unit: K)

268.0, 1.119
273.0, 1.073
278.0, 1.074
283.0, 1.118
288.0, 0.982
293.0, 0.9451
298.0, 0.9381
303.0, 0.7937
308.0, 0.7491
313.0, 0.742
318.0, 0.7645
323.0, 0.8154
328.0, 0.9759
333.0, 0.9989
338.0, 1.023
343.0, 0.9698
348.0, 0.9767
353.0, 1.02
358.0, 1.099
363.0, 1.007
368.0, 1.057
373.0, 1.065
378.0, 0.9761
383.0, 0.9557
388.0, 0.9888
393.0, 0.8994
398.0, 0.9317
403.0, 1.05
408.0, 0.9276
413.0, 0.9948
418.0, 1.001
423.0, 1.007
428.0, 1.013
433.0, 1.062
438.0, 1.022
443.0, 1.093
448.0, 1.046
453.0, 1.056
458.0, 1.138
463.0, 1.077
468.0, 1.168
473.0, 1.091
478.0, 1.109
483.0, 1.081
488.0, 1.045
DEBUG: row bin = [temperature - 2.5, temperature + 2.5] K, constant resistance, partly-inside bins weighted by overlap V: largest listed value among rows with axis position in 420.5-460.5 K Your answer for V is 1.138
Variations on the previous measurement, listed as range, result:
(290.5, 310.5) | 0.9451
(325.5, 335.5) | 0.9989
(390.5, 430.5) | 1.05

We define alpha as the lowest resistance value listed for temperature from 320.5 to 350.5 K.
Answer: 0.8154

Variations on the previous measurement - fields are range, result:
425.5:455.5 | 1.013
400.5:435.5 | 0.9276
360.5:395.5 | 0.8994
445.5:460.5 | 1.046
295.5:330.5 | 0.742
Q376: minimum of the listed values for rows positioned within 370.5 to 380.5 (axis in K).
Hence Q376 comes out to 0.9761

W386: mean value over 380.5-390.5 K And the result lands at 0.972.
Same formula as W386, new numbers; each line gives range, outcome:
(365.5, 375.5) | 1.06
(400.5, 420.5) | 0.993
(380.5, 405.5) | 0.965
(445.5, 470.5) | 1.1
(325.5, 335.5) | 0.987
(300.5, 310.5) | 0.771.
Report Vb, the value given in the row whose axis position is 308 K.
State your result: 0.7491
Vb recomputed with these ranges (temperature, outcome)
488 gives 1.045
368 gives 1.057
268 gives 1.119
